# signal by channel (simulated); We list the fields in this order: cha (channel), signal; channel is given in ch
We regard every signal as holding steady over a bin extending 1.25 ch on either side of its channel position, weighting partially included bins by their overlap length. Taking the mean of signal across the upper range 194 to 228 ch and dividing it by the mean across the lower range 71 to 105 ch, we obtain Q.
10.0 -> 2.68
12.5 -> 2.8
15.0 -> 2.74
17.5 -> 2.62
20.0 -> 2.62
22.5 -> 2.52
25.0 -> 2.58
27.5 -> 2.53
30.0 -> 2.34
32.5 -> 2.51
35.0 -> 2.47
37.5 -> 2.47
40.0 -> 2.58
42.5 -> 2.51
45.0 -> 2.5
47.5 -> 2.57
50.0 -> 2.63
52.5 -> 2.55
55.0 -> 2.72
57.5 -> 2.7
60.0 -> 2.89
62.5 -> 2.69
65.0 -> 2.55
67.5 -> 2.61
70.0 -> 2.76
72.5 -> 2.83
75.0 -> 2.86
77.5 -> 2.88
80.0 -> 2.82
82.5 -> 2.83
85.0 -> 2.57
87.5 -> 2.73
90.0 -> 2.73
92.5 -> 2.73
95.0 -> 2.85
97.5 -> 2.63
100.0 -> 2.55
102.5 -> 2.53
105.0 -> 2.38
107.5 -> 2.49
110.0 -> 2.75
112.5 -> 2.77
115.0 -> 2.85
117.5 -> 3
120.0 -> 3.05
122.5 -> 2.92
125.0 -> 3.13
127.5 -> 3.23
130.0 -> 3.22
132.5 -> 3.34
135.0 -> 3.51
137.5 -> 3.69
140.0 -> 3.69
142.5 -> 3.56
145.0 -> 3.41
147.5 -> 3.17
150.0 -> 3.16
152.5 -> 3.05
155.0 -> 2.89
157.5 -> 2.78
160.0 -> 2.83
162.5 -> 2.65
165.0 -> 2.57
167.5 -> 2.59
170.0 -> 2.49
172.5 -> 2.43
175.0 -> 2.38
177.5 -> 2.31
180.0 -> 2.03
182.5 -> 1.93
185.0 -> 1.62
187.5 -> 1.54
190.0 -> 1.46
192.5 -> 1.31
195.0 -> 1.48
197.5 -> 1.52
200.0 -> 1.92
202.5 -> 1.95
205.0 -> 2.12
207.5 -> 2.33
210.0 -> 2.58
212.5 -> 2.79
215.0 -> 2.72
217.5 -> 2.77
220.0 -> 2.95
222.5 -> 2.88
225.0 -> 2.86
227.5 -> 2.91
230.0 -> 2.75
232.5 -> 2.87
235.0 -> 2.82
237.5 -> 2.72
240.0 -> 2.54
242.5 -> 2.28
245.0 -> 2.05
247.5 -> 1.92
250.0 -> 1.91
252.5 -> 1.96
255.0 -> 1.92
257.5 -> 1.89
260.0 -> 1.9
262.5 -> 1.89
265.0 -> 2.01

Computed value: 0.89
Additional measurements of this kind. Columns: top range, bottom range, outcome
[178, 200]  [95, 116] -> 0.63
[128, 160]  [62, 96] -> 1.19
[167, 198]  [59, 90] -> 0.70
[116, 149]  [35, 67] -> 1.26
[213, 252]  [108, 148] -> 0.81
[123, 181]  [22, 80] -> 1.13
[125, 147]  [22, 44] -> 1.37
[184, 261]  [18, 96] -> 0.84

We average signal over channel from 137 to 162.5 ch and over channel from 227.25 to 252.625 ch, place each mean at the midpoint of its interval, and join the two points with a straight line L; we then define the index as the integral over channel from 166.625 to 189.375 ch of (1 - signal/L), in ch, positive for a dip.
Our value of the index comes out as 6.42 ch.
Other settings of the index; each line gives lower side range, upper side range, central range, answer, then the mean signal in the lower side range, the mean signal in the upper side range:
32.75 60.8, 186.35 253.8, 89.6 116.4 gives -1.77 ch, 2.59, 2.29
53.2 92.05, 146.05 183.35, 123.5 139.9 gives -4.31 ch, 2.74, 2.63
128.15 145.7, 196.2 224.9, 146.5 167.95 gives 2.25 ch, 3.48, 2.43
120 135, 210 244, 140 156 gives -0.78 ch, 3.19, 2.75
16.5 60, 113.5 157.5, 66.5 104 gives 1.93 ch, 2.56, 3.21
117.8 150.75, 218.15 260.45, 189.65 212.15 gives 6.85 ch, 3.31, 2.43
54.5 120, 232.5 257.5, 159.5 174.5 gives -0.51 ch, 2.73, 2.25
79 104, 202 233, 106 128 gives -1.69 ch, 2.69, 2.66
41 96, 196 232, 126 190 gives -4.75 ch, 2.7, 2.5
